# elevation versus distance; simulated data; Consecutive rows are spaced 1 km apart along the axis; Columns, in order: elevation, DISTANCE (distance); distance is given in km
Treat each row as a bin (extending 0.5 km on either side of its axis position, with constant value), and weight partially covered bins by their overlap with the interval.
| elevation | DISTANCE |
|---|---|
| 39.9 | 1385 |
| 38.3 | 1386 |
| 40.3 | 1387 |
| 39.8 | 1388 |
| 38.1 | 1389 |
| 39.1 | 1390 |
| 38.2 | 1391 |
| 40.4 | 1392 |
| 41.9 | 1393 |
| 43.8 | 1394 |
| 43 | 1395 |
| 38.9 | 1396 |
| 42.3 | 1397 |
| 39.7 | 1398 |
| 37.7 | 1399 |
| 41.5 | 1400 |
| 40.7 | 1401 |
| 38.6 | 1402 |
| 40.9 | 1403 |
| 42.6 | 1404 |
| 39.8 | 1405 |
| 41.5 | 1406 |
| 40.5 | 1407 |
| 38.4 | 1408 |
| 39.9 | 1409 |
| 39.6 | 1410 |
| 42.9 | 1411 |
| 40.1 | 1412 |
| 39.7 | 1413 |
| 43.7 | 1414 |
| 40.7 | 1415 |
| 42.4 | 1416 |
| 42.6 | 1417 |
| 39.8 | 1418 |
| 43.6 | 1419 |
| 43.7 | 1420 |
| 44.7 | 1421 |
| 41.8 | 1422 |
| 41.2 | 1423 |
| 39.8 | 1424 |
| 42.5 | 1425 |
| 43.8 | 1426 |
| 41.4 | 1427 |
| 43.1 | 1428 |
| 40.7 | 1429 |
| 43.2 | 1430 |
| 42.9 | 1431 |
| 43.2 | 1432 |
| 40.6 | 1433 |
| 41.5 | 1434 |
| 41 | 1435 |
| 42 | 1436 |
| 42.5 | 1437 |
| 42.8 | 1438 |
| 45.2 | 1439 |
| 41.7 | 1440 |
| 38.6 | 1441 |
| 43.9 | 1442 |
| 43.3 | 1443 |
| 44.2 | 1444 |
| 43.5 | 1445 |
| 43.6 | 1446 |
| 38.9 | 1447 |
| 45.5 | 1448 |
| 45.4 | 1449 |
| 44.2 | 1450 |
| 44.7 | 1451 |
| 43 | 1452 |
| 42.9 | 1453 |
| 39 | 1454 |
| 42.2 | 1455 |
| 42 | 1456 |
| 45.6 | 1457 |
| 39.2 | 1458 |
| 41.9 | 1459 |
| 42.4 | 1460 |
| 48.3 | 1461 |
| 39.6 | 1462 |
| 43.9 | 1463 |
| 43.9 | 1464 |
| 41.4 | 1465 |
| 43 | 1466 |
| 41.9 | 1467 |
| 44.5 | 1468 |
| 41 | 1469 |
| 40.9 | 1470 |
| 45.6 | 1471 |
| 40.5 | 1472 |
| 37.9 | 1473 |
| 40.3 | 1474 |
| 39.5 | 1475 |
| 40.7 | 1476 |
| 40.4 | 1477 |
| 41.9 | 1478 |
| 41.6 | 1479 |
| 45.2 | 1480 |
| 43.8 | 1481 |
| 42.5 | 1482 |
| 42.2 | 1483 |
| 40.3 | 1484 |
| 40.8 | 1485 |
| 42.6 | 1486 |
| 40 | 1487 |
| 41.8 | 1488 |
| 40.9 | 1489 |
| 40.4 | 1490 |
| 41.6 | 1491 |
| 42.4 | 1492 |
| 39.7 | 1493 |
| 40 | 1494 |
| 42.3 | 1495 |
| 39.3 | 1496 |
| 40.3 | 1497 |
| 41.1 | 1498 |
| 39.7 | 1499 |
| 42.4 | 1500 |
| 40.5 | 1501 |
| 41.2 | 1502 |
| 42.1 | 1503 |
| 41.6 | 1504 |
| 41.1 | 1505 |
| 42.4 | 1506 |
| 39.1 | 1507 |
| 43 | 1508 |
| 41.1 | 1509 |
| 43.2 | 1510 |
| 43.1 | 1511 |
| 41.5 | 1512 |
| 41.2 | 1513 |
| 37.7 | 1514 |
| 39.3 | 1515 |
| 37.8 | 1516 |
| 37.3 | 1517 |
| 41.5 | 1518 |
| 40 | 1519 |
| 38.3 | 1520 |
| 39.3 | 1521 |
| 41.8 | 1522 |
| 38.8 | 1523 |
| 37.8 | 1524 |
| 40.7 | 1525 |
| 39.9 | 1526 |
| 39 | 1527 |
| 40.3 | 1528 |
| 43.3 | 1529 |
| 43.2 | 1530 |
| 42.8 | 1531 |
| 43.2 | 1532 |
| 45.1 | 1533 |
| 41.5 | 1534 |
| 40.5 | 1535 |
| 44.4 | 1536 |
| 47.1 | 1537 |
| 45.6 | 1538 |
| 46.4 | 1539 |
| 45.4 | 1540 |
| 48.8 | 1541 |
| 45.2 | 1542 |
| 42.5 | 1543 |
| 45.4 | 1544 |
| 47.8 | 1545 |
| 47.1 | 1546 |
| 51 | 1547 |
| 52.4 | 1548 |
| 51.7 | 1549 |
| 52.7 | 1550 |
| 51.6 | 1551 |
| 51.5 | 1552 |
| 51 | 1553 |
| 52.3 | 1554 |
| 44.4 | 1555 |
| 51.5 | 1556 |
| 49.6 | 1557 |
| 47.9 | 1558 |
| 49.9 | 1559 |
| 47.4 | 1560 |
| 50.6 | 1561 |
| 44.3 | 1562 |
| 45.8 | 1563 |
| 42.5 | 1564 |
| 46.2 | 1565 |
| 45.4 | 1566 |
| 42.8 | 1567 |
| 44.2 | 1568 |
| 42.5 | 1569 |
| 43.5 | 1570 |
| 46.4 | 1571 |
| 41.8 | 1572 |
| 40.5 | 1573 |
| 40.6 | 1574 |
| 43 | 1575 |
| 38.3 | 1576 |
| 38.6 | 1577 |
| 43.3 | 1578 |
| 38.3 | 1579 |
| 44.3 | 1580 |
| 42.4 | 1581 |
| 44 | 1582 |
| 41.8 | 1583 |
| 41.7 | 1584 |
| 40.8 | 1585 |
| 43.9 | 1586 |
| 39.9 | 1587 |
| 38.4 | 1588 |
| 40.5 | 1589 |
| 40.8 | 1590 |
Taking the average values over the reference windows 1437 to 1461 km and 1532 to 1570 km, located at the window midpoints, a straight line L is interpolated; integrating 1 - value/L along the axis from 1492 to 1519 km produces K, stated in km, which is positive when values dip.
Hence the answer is 2.6 km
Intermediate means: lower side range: 42.9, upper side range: 47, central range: 40.8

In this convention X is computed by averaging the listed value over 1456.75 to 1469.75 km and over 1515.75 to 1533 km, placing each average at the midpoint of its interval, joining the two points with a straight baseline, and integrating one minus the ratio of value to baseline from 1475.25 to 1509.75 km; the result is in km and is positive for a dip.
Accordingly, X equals 0.2 km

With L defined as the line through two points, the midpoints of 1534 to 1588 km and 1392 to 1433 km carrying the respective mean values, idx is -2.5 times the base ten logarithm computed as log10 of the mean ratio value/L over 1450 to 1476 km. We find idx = 0.01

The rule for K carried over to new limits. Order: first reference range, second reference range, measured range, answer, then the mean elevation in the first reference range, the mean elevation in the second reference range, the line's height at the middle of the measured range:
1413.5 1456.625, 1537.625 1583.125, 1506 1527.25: 2.2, 42.5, 45.9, 44.7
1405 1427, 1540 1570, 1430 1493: 1.9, 41.5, 47.7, 43.5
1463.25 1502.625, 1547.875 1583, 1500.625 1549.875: 1.0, 41.5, 45.7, 43.6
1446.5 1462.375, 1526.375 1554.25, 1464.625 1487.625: 1.1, 42.8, 46.3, 43.7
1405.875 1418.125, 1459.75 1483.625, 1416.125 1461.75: -1.2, 40.9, 42.2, 41.5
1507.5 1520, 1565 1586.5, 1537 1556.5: -3.3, 40.5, 42.4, 41.5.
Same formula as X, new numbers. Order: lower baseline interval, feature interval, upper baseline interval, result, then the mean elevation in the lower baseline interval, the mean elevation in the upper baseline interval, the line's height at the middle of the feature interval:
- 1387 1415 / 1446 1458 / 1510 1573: -0.3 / 40.5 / 44.5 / 41.9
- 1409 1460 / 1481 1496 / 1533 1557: 1.2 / 42.3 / 47.7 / 44.9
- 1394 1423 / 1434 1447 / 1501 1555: -0.2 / 41.2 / 43.6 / 41.8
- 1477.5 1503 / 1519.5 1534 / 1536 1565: 1.4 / 41.4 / 48.1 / 45.5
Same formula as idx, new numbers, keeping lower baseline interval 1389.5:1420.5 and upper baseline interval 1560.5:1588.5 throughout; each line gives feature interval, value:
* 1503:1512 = 0.00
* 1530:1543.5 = -0.05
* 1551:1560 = -0.17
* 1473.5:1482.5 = 0.00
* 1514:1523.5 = 0.08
